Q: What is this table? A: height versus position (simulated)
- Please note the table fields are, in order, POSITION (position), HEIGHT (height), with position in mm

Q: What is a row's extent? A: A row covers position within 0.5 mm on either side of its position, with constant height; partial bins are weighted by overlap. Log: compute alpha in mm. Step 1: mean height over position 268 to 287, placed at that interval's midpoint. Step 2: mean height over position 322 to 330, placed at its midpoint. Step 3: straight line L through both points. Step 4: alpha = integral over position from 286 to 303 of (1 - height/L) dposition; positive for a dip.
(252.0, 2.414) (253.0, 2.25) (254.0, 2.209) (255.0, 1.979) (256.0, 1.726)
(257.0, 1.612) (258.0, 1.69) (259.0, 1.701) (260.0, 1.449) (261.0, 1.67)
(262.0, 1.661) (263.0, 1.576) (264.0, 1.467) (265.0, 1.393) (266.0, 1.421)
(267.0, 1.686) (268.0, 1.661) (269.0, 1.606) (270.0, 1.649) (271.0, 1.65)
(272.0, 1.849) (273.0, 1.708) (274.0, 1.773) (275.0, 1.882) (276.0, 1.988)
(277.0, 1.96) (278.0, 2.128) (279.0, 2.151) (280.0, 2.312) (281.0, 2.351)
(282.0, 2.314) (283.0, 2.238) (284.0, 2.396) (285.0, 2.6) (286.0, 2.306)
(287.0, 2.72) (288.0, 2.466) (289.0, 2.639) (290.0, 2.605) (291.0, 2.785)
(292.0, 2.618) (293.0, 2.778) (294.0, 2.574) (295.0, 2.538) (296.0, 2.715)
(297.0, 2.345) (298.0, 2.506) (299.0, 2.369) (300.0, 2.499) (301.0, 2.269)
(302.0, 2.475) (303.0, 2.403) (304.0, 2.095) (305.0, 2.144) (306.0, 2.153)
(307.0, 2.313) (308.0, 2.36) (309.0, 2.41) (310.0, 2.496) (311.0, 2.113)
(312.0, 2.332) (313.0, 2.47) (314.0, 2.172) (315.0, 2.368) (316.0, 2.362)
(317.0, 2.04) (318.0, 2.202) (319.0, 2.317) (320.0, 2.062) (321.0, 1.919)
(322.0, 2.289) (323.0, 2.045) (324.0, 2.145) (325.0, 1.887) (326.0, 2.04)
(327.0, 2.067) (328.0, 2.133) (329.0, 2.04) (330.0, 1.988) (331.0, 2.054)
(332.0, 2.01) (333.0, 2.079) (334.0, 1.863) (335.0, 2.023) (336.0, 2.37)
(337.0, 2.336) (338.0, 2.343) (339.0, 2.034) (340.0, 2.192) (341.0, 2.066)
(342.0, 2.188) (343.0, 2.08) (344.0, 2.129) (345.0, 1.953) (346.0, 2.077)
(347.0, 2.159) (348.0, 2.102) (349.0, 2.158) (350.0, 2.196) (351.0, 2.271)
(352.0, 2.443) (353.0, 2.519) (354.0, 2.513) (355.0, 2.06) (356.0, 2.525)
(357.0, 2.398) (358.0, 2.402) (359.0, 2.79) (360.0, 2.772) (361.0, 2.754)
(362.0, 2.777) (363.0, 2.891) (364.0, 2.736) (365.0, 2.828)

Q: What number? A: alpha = -4.0 mm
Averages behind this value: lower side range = 2.06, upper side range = 2.06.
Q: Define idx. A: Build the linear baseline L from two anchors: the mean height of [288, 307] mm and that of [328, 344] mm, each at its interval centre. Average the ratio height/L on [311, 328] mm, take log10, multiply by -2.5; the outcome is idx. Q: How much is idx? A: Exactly 0.05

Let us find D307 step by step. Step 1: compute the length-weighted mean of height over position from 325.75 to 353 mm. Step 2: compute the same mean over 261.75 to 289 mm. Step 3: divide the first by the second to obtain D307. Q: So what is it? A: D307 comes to 1.08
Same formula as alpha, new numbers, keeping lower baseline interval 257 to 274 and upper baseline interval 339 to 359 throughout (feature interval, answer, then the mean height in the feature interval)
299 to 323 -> -3.9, 2.27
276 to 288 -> -3.9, 2.31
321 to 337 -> 0.2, 2.07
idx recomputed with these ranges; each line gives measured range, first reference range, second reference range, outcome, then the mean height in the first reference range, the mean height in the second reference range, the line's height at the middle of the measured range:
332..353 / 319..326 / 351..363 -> 0.09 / 2.08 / 2.54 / 2.35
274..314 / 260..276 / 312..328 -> -0.24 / 1.65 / 2.16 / 1.91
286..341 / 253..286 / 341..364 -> -0.08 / 1.87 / 2.37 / 2.14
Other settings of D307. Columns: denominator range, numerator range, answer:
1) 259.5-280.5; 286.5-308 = 1.42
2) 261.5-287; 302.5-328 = 1.15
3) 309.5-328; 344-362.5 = 1.09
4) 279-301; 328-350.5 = 0.85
